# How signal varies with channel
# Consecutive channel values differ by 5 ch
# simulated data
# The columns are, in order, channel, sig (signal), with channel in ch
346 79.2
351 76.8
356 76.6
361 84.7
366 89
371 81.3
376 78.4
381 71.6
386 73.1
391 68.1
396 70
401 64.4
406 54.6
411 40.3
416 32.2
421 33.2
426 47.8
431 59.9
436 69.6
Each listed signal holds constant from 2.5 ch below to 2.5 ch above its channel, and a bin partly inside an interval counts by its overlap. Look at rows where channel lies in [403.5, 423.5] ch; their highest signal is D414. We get 54.6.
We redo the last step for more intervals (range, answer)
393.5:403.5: 70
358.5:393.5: 89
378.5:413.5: 73.1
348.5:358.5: 76.8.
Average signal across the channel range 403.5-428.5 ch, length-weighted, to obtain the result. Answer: 41.6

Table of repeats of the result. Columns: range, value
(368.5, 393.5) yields 74.5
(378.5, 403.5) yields 69.4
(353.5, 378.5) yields 82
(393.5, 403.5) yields 67.2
